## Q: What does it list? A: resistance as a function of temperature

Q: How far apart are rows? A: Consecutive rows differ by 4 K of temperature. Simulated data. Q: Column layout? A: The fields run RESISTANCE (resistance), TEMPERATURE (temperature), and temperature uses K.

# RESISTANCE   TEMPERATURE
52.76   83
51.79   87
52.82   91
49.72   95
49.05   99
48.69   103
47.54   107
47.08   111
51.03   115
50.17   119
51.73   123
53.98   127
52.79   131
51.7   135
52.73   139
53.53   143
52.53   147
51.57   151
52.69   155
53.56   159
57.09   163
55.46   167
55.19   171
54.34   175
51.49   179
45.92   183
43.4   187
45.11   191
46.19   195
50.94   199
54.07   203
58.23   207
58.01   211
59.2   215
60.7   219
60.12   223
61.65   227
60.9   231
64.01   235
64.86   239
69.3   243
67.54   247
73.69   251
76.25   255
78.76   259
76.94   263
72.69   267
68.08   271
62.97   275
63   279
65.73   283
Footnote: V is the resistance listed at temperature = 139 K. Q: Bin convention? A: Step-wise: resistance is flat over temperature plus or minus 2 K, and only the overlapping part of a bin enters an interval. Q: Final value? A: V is 52.73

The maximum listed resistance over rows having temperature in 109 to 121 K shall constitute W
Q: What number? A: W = 51.03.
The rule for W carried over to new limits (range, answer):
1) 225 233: 61.65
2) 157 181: 57.09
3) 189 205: 54.07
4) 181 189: 45.92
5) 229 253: 73.69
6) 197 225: 60.7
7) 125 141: 53.98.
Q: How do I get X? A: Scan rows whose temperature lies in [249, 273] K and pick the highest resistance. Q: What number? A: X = 78.76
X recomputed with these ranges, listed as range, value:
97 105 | 49.05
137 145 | 53.53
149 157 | 52.69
